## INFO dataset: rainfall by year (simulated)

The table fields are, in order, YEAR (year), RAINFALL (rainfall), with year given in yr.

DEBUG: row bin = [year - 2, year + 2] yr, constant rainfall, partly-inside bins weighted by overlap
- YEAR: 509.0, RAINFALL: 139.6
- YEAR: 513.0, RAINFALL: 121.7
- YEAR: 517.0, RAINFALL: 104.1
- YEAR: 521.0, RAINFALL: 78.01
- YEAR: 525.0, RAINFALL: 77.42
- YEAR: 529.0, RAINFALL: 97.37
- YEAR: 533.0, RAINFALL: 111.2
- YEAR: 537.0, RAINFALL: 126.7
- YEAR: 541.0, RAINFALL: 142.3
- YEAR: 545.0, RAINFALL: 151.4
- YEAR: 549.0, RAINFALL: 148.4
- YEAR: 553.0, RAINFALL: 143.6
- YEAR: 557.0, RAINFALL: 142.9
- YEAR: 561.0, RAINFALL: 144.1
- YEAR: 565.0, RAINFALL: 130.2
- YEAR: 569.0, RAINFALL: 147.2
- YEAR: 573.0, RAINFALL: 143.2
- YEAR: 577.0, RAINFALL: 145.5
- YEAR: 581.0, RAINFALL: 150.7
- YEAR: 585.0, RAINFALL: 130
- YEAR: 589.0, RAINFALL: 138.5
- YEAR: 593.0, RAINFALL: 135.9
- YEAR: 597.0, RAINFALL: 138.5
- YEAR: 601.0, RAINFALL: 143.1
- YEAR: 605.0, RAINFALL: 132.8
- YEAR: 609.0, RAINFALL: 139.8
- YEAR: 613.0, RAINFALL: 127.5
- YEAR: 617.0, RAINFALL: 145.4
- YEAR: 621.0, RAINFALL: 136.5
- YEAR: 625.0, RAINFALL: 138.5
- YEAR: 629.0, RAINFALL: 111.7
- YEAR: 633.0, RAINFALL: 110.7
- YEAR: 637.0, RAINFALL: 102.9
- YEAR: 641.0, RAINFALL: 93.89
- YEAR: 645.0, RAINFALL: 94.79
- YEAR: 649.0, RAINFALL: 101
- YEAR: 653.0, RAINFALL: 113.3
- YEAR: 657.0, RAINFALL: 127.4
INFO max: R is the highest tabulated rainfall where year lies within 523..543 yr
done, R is 142.3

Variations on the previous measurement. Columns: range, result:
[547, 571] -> 148.4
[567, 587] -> 150.7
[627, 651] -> 111.7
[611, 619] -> 145.4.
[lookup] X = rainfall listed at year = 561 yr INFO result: 144.1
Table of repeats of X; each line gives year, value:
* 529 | 97.37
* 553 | 143.6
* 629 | 111.7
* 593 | 135.9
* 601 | 143.1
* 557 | 142.9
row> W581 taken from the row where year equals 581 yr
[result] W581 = 150.7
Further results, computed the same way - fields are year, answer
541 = 142.3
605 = 132.8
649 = 101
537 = 126.7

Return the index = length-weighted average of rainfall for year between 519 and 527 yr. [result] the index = 77.7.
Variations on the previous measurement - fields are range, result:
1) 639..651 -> 96.6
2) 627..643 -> 105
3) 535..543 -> 134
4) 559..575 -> 141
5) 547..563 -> 145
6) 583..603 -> 137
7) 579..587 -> 140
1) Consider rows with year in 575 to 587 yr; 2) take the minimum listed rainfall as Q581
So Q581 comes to 130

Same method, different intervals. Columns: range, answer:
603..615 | 127.5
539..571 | 130.2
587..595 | 135.9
